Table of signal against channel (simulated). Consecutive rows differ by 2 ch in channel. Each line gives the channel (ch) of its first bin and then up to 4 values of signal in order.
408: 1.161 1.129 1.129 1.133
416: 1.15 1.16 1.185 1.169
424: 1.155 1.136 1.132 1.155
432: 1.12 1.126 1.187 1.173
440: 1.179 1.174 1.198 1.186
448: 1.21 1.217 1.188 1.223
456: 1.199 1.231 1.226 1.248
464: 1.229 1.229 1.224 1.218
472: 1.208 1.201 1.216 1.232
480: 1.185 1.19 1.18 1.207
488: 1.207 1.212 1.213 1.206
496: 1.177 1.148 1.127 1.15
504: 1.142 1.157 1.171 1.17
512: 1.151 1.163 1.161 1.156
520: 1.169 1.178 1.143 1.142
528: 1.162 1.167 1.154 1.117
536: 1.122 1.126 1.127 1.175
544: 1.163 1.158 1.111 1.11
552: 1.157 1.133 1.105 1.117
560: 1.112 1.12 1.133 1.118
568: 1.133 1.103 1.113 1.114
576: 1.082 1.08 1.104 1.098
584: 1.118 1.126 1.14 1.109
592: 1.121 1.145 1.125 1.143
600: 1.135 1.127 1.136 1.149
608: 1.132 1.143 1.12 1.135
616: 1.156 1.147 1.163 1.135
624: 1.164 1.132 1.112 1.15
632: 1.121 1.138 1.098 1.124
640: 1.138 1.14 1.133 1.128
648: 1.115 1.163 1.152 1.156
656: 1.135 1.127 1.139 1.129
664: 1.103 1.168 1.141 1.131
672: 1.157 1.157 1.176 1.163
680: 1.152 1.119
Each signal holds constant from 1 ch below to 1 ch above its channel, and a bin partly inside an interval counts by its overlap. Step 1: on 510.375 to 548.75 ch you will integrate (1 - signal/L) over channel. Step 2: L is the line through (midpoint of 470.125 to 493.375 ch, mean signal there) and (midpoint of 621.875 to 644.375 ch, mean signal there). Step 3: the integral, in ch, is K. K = 1.0 ch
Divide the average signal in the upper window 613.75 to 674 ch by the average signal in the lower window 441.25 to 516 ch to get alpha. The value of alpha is 1.0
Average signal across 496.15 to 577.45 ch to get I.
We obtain 1.14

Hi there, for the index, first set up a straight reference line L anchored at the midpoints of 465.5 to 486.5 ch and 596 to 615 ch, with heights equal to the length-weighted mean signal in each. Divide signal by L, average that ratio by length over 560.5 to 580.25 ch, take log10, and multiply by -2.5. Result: 0.04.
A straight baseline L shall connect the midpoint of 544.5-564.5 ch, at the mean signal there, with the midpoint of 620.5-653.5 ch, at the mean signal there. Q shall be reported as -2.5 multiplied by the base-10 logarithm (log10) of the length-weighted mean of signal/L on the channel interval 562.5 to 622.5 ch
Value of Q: 0.00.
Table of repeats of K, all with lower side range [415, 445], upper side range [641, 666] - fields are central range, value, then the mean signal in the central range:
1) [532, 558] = 0.3 ch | 1.13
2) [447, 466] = -1.0 ch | 1.22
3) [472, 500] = -1.0 ch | 1.2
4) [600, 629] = 0.0 ch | 1.14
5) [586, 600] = 0.1 ch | 1.13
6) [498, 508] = 0.0 ch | 1.15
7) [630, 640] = 0.1 ch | 1.12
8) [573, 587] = 0.5 ch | 1.1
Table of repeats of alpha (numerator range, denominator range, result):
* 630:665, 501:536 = 0.98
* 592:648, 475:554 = 0.98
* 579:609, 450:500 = 0.93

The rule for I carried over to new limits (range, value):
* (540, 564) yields 1.13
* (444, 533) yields 1.19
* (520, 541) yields 1.15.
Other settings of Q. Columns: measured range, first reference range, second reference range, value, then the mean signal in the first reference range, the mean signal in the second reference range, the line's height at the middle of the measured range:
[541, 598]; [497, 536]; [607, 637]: 0.02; 1.15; 1.14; 1.14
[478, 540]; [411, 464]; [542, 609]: -0.01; 1.18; 1.12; 1.15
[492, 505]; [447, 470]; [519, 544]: 0.02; 1.22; 1.15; 1.18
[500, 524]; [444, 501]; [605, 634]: 0.03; 1.2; 1.14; 1.19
